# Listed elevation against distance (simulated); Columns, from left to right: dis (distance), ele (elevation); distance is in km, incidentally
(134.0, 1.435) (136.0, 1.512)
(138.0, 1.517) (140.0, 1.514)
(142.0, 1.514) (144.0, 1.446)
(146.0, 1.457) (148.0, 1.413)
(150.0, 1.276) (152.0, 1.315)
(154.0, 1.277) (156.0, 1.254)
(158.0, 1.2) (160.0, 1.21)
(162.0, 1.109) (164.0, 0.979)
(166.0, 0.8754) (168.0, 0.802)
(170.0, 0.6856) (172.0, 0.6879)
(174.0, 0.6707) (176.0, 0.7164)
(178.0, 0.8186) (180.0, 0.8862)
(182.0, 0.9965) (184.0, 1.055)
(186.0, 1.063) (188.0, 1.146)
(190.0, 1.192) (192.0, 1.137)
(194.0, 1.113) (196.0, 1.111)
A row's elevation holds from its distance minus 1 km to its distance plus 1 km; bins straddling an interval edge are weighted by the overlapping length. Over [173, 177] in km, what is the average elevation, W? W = 0.694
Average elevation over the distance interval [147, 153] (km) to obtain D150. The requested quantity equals 1.33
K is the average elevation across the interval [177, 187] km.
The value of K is 0.964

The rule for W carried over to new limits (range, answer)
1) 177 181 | 0.852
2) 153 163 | 1.21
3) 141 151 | 1.42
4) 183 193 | 1.12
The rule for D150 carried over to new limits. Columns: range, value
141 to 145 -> 1.48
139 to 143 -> 1.51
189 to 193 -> 1.16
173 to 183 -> 0.818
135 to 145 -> 1.5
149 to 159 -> 1.26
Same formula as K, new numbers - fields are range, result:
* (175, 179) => 0.768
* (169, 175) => 0.681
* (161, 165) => 1.04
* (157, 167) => 1.07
